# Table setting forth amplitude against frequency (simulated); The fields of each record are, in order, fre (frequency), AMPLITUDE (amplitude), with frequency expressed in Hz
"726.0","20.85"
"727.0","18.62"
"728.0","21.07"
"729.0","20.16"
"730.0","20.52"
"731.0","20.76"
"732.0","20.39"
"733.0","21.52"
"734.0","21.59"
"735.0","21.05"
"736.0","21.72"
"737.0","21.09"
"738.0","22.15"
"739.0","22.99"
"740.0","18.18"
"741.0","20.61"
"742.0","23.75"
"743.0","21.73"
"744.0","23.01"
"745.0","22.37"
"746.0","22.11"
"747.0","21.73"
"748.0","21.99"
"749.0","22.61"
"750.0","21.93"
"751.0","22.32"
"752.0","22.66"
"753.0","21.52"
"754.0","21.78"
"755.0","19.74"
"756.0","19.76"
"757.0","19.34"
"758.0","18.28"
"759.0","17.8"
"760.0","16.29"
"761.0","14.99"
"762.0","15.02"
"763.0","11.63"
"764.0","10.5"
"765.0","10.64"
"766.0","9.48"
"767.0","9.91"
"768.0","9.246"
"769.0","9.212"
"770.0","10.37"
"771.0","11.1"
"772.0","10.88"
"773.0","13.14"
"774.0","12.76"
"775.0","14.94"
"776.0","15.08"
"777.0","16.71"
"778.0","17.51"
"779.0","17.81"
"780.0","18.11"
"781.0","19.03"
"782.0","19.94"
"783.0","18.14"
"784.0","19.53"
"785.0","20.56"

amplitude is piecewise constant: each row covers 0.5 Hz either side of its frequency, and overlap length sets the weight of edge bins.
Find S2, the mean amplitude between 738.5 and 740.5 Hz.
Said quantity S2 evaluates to 20.6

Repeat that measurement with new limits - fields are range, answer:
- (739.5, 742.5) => 20.8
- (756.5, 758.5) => 18.8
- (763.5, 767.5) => 10.1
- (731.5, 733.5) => 21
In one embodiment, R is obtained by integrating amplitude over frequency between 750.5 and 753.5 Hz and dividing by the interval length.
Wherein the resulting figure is 22.2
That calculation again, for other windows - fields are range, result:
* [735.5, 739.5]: 22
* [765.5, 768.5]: 9.55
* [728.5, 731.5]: 20.5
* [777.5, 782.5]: 18.5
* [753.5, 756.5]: 20.4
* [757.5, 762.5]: 16.5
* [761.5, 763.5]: 13.3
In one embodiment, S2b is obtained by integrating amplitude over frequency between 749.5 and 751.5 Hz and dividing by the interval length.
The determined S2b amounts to 22.1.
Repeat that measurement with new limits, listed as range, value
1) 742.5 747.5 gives 22.2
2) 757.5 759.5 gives 18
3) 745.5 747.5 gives 21.9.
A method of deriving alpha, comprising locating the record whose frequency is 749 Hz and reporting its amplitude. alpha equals 22.61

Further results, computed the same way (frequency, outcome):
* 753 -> 21.52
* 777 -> 16.71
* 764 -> 10.5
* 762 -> 15.02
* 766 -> 9.48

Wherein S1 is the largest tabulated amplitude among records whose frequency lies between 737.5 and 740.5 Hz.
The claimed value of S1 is 22.99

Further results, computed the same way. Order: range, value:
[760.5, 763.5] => 15.02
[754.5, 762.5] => 19.76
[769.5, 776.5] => 15.08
